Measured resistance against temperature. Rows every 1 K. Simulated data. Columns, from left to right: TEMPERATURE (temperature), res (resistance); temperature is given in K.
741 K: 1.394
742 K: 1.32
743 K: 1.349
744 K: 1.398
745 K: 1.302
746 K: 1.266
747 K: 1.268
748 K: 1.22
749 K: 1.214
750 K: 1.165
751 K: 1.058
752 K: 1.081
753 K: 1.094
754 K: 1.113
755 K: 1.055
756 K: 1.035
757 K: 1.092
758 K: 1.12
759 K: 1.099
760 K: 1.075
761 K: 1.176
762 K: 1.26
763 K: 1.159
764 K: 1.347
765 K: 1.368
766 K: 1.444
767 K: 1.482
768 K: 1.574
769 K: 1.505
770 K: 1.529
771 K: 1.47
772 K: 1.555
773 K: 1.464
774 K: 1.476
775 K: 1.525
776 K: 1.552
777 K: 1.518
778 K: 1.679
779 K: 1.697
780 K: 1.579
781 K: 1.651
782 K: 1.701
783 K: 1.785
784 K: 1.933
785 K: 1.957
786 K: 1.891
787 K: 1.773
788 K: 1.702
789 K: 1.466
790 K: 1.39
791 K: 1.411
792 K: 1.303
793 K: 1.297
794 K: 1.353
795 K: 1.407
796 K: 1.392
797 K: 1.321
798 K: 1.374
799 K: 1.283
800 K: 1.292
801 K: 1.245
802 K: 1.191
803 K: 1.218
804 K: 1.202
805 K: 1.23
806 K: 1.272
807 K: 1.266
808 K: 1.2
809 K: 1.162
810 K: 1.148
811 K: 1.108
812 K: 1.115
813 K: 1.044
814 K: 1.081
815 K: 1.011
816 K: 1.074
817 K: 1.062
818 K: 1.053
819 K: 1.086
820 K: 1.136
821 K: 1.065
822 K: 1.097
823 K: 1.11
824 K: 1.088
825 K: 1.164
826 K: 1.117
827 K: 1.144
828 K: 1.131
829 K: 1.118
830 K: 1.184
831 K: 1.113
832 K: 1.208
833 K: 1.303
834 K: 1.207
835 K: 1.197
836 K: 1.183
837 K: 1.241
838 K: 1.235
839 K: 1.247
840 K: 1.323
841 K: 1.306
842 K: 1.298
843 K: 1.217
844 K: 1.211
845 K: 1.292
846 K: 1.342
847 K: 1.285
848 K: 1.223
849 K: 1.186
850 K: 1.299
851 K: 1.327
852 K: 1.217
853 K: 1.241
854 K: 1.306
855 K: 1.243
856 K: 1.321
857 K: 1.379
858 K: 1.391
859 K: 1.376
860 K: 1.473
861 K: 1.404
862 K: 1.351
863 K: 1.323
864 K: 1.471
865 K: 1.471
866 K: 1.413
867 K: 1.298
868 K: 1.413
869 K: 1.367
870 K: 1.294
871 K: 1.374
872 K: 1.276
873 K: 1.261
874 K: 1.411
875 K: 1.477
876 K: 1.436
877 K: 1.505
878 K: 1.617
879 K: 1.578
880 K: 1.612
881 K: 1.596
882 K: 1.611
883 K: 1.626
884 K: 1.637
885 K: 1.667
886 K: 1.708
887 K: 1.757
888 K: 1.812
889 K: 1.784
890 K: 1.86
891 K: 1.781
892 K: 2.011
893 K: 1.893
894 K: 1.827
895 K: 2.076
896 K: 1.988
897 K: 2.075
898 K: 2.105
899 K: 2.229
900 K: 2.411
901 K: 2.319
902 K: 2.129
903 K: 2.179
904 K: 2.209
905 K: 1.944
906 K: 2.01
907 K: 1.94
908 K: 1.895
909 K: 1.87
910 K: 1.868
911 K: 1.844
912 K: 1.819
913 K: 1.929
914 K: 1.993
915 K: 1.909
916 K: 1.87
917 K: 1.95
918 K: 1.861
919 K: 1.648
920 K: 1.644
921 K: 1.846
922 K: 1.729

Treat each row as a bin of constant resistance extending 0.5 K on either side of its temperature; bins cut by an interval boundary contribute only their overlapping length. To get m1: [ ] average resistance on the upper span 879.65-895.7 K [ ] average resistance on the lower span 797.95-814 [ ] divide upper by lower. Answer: 1.47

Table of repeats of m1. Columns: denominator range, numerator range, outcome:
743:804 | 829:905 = 1.10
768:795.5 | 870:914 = 1.15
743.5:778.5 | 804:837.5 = 0.88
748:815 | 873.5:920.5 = 1.36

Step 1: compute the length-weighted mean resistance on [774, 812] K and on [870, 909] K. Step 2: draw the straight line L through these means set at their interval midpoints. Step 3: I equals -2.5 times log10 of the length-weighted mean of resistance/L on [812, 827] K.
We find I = 0.38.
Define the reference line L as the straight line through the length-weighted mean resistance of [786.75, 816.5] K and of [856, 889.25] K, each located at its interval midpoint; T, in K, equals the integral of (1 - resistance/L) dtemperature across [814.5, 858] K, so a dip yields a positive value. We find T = 5.6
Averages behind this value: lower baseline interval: 1.27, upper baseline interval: 1.49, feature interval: 1.2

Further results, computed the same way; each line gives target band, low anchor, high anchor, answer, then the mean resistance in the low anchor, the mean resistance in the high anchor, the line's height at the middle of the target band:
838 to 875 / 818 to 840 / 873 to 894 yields 2.3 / 1.16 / 1.66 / 1.41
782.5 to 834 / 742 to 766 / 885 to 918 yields 6.6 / 1.2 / 1.96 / 1.48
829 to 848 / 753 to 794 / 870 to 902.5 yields 4.5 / 1.45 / 1.76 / 1.63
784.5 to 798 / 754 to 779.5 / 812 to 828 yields -2.9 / 1.37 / 1.09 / 1.24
